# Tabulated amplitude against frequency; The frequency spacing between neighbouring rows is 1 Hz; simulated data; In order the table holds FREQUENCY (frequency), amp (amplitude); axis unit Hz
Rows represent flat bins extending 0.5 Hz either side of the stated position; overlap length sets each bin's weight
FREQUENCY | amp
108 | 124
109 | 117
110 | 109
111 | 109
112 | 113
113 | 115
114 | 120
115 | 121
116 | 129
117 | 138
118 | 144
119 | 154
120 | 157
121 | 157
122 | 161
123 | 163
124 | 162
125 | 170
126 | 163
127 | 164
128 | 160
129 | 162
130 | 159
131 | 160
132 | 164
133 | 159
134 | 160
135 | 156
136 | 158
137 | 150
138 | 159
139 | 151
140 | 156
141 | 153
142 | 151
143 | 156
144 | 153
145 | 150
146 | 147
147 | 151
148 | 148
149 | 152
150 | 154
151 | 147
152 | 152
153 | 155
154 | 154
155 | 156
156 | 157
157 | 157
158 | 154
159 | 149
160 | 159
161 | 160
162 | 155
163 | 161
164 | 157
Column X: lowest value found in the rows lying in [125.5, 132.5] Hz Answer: 159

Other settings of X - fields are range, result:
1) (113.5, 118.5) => 120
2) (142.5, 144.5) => 153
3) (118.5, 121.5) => 154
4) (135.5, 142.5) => 150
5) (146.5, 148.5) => 148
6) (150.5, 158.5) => 147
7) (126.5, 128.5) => 160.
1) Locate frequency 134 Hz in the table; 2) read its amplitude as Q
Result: 160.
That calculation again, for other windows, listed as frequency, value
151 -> 147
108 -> 124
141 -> 153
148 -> 148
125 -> 170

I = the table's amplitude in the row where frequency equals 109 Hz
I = 117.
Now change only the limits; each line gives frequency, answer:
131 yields 160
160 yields 159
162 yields 155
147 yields 151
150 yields 154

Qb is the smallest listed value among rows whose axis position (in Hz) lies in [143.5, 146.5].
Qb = 147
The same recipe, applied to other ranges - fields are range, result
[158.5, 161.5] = 149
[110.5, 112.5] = 109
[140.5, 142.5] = 151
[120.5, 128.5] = 157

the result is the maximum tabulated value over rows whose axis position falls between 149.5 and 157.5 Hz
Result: 157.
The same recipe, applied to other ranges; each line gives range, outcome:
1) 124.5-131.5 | 170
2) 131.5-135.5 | 164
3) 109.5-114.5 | 120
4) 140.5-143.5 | 156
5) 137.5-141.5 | 159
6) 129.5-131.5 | 160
